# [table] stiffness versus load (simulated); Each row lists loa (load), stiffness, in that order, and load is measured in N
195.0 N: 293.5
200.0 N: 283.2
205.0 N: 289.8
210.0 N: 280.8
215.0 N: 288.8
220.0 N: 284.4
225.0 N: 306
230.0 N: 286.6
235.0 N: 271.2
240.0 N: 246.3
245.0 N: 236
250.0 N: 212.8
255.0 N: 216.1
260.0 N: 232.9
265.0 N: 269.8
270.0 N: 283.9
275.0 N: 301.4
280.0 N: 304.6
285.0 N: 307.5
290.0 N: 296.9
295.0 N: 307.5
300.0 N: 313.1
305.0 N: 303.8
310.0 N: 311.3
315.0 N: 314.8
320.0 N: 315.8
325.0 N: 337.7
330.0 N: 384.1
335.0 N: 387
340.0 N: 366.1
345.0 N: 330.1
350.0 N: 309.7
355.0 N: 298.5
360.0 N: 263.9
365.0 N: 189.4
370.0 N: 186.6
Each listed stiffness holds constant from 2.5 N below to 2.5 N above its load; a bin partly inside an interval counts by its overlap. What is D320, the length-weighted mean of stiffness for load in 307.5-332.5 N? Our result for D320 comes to 333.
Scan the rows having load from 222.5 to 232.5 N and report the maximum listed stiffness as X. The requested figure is 306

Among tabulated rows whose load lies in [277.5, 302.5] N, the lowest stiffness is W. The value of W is 296.9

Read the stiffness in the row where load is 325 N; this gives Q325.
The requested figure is 337.7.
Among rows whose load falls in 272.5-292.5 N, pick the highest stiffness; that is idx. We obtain 307.5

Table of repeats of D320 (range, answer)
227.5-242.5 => 268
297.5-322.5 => 312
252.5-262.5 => 224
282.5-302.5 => 306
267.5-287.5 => 299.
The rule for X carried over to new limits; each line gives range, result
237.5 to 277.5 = 301.4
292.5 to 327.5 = 337.7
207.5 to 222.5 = 288.8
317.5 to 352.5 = 387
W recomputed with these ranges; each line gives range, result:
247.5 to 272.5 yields 212.8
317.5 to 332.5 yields 315.8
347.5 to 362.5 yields 263.9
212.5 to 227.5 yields 284.4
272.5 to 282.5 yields 301.4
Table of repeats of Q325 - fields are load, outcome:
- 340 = 366.1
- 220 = 284.4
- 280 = 304.6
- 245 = 236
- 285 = 307.5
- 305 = 303.8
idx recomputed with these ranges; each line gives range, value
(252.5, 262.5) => 232.9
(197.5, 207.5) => 289.8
